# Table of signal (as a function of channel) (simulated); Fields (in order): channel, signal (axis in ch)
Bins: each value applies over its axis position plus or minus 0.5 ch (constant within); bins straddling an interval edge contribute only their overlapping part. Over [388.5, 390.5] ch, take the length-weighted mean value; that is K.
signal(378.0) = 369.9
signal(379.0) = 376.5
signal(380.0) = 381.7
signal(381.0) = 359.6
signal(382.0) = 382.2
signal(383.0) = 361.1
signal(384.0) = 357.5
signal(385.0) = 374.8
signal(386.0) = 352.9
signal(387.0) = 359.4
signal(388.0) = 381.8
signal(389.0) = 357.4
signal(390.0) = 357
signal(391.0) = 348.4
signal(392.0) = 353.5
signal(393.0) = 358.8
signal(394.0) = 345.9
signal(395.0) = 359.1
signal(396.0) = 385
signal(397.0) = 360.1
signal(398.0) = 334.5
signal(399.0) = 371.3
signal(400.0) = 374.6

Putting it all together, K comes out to 357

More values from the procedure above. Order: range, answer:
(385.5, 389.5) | 363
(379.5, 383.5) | 371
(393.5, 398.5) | 357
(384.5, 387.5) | 362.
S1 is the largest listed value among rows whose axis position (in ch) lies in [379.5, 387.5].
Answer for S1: 382.2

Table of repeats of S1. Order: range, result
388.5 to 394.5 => 358.8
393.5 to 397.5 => 385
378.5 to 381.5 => 381.7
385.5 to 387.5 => 359.4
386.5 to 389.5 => 381.8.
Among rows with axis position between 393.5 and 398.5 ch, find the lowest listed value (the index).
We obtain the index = 334.5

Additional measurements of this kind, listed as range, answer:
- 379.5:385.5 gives 357.5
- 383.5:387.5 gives 352.9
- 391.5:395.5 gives 345.9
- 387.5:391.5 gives 348.4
